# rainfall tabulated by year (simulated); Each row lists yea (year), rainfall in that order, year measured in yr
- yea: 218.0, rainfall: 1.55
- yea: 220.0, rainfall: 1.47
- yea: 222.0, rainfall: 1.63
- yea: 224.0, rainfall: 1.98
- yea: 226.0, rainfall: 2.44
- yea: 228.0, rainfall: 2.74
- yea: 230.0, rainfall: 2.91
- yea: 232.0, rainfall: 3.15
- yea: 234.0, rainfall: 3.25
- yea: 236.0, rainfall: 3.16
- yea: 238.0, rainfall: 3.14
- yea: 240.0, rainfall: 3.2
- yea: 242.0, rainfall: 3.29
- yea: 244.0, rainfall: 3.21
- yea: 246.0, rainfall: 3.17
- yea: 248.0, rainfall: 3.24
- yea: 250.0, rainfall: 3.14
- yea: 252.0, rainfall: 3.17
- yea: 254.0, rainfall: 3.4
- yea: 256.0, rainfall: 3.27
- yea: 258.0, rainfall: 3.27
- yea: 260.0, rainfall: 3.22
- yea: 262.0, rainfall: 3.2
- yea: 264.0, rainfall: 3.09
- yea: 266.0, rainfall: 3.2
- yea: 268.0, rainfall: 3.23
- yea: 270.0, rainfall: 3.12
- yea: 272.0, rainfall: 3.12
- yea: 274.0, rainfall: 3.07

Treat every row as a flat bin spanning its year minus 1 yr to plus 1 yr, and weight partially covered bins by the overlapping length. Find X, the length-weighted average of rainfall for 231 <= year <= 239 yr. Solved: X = 3.18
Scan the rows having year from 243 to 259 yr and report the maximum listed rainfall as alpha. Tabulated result 3.4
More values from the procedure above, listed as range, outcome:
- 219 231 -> 2.91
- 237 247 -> 3.29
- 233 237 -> 3.25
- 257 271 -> 3.27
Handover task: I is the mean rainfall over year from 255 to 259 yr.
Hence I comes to 3.27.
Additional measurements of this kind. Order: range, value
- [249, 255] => 3.24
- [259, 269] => 3.19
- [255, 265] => 3.21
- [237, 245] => 3.21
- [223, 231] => 2.52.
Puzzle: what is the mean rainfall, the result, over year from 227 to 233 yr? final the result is 2.93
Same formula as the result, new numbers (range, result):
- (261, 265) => 3.15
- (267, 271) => 3.17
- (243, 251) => 3.19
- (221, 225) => 1.8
